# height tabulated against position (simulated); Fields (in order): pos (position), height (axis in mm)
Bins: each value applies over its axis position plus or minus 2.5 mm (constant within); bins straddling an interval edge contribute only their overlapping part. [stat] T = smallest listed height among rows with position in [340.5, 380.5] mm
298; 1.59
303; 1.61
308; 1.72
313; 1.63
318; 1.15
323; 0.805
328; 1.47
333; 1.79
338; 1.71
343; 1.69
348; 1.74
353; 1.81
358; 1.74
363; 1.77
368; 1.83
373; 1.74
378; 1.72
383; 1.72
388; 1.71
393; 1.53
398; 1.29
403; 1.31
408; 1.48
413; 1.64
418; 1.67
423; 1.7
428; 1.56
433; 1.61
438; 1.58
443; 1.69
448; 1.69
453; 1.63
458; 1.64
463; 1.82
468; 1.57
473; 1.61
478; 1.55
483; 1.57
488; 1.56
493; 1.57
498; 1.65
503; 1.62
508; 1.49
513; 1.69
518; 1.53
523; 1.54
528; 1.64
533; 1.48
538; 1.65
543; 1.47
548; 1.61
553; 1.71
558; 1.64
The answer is 1.69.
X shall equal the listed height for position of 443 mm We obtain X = 1.69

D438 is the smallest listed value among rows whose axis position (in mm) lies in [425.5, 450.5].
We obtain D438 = 1.56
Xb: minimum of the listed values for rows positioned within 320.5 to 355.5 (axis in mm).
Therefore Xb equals 0.805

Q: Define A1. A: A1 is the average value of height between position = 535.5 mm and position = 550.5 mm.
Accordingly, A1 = 1.58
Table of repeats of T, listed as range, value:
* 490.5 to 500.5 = 1.57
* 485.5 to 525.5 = 1.49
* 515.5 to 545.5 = 1.47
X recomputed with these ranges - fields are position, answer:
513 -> 1.69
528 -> 1.64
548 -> 1.61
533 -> 1.48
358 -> 1.74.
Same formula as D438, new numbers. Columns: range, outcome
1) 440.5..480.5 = 1.55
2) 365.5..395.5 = 1.53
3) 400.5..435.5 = 1.31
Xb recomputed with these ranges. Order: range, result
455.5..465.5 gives 1.64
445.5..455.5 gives 1.63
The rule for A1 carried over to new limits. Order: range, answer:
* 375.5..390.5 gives 1.72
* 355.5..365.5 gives 1.75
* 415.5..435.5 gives 1.64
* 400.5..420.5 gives 1.52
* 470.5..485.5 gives 1.58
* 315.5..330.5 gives 1.14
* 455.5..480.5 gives 1.64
